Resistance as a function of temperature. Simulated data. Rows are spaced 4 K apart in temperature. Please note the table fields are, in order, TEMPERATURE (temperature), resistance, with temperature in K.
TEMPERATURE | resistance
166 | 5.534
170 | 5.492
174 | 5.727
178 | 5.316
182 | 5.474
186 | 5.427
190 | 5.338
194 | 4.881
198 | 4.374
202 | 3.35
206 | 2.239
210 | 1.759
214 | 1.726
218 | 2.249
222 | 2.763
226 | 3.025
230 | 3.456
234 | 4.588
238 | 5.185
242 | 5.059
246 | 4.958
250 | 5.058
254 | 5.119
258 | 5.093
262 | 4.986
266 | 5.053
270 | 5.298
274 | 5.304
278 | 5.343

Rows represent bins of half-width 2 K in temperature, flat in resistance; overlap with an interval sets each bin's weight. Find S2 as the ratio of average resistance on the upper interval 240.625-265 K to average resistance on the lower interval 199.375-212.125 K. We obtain 1.99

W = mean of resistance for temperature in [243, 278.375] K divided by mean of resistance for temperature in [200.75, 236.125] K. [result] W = 1.84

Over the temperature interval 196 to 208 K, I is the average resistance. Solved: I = 3.32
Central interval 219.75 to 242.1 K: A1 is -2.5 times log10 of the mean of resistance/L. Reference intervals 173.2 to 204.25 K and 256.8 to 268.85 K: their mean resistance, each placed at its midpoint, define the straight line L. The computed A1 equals 0.27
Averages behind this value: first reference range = 4.94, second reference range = 5.06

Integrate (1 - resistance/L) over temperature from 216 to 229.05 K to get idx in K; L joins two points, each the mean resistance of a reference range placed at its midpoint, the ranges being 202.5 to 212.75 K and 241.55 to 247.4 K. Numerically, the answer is 2.3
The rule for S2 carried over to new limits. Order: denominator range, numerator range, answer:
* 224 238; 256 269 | 1.30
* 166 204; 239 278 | 1.01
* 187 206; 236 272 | 1.18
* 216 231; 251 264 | 1.79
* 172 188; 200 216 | 0.41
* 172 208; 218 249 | 0.87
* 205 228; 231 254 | 2.14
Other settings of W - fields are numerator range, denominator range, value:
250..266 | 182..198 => 0.98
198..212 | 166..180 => 0.49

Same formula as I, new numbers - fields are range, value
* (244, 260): 5.06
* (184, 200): 5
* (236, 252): 5.06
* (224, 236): 3.69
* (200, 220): 2.26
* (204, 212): 2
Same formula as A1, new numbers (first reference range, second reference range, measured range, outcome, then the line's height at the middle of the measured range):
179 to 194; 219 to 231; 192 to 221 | 0.392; 4.11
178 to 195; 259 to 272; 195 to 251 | 0.415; 5.22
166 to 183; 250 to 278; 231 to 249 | 0.080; 5.25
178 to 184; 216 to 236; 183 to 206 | 0.073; 4.76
